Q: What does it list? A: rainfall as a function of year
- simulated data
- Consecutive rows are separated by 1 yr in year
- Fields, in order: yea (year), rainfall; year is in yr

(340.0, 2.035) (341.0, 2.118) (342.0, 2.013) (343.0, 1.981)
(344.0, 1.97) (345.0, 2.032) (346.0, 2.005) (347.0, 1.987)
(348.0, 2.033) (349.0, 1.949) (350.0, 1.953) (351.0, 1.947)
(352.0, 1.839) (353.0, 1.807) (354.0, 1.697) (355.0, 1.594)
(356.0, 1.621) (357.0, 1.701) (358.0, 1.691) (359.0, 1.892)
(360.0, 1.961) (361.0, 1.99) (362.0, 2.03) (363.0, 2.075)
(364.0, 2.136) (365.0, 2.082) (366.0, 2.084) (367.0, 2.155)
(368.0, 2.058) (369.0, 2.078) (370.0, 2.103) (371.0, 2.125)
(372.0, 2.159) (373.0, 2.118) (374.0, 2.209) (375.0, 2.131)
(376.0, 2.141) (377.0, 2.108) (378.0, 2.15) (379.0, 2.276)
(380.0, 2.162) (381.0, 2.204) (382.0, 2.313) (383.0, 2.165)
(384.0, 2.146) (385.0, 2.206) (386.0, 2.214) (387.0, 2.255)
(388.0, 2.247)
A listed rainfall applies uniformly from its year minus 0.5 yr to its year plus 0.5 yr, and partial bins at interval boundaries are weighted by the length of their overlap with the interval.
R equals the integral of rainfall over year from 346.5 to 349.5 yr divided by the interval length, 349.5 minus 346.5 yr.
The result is 1.99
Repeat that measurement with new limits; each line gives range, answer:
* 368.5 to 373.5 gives 2.12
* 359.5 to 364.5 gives 2.04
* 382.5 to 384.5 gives 2.16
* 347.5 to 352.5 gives 1.94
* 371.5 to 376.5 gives 2.15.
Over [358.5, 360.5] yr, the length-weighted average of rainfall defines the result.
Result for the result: 1.93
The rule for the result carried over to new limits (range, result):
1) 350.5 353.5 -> 1.86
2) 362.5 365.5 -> 2.1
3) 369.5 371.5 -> 2.11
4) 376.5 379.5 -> 2.18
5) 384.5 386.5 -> 2.21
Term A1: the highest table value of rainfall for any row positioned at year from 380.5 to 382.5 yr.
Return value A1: 2.313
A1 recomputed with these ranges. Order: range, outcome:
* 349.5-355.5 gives 1.953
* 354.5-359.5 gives 1.892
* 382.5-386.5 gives 2.214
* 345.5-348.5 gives 2.033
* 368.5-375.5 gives 2.209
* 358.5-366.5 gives 2.136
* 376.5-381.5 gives 2.276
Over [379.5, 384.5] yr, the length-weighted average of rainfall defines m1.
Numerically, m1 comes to 2.2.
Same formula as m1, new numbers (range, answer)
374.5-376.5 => 2.14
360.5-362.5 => 2.01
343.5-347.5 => 2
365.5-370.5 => 2.1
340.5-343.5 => 2.04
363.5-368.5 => 2.1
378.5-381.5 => 2.21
